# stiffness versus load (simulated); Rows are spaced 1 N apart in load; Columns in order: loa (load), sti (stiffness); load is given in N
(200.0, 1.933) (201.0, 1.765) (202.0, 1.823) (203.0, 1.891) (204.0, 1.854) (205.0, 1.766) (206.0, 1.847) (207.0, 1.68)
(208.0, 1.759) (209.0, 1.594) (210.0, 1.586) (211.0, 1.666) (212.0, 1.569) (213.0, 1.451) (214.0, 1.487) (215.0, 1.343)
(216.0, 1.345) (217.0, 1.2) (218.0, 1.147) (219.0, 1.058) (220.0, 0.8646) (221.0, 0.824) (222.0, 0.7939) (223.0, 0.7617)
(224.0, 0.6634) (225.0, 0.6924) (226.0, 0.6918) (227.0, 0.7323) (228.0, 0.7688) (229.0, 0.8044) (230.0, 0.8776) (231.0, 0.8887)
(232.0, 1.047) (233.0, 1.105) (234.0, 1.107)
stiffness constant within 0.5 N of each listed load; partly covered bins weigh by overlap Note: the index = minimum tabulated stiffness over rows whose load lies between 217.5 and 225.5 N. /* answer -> 0.6634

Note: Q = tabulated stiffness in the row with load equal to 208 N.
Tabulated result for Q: 1.759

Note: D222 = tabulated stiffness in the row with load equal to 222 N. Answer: 0.7939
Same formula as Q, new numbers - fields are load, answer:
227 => 0.7323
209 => 1.594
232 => 1.047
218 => 1.147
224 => 0.6634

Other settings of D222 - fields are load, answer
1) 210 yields 1.586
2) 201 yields 1.765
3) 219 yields 1.058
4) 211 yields 1.666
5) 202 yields 1.823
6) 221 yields 0.824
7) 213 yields 1.451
